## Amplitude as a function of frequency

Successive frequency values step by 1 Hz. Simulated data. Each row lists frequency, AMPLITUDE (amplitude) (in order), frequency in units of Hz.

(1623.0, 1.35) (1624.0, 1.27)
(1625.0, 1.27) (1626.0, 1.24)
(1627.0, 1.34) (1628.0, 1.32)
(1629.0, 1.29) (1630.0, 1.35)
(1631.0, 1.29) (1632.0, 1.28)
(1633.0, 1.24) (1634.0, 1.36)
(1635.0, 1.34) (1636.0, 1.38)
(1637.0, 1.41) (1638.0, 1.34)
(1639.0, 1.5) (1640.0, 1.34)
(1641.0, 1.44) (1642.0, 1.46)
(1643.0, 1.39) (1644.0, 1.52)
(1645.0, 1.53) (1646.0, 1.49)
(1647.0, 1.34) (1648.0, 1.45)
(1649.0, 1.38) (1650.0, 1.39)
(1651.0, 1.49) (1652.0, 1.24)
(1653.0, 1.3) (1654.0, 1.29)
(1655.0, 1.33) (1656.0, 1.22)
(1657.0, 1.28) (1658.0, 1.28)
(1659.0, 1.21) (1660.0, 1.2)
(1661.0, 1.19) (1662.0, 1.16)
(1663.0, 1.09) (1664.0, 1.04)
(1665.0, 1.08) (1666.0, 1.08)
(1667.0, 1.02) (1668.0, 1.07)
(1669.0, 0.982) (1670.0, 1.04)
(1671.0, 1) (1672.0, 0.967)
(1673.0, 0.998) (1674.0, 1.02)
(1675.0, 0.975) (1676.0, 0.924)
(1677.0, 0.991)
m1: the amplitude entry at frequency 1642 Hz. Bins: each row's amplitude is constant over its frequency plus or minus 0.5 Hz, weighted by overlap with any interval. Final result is 1.46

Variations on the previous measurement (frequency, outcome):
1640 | 1.34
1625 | 1.27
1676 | 0.924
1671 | 1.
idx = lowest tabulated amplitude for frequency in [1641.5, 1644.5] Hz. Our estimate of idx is 1.39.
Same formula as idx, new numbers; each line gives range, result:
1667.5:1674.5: 0.967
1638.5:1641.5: 1.34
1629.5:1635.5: 1.24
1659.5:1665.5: 1.04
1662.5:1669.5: 0.982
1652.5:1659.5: 1.21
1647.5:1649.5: 1.38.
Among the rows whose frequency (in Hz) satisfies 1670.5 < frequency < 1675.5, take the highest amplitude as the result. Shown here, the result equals 1.02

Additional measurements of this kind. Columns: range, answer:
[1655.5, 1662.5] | 1.28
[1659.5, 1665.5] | 1.2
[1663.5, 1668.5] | 1.08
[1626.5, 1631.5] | 1.35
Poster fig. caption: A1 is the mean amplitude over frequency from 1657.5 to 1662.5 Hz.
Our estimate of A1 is 1.21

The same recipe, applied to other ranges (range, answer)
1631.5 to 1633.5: 1.26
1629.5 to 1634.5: 1.3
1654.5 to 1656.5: 1.27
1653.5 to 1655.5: 1.31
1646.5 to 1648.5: 1.4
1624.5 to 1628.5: 1.29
